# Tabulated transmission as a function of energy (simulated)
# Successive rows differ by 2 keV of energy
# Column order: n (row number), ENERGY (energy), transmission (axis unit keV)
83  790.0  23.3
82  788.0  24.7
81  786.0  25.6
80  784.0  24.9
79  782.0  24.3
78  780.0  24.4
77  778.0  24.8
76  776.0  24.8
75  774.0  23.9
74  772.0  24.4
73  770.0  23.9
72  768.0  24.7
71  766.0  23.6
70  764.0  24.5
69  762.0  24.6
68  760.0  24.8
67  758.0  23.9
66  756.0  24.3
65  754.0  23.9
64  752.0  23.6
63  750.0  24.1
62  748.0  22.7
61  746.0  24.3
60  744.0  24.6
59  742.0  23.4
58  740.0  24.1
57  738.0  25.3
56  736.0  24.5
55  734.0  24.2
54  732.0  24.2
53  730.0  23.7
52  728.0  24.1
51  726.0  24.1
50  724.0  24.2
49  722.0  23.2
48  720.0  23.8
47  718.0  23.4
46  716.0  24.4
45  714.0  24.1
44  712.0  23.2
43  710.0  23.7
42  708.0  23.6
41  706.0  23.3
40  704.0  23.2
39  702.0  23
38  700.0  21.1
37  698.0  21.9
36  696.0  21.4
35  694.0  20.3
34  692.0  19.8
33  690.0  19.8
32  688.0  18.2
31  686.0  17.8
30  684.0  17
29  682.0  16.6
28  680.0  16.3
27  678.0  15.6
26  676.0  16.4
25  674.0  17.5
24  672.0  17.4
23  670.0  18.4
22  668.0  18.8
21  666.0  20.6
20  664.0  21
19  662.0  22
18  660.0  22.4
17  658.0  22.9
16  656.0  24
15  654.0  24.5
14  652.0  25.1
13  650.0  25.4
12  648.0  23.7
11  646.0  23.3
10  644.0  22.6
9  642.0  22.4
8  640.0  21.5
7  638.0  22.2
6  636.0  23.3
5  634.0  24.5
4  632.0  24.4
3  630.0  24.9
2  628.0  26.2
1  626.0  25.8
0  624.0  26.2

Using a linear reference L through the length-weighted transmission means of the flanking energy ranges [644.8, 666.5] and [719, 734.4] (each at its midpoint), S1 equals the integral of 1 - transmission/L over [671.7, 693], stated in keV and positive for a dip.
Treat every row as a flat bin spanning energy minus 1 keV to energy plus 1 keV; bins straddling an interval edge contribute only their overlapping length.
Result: 5.44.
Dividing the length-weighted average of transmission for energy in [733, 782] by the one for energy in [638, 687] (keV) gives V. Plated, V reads 1.18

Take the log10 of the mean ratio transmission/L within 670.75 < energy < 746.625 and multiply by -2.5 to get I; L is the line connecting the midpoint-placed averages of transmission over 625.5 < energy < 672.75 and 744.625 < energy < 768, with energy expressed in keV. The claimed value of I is 0.09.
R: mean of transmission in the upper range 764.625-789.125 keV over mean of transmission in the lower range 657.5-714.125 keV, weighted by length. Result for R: 1.21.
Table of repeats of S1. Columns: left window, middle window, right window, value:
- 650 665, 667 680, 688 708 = 3.1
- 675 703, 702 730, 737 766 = -3.3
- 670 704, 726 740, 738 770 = -1.1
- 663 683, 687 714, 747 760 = -2.6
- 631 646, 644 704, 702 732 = 7.2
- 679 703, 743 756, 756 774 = -0.4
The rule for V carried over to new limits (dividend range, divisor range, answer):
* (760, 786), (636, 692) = 1.19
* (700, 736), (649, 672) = 1.07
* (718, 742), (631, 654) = 1.02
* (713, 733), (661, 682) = 1.31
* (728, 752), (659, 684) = 1.30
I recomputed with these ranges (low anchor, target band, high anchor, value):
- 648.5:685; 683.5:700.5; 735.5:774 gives 0.084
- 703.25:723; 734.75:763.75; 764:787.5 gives -0.002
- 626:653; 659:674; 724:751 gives 0.200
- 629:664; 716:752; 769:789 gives 0.008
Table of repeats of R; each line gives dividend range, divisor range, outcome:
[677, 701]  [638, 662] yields 0.81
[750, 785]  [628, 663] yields 1.03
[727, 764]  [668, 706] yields 1.26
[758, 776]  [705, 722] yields 1.03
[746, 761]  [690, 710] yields 1.09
